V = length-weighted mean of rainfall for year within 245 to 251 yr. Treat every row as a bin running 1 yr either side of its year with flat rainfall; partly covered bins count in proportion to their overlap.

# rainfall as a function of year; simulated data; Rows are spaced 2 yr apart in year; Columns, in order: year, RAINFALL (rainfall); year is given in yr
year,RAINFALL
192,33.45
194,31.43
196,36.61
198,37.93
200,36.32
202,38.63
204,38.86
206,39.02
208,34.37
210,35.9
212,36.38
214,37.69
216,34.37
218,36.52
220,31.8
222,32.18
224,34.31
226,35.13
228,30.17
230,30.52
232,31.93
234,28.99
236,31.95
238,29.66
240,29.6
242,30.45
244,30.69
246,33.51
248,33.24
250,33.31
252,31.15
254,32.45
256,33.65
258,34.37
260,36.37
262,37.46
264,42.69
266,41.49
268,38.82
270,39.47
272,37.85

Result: 33.4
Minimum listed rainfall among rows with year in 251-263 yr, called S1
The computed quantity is 31.15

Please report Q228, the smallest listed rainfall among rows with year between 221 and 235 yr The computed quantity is 28.99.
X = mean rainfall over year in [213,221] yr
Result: 35.1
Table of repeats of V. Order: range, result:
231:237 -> 31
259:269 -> 39.4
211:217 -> 36.1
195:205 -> 37.7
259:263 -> 36.9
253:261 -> 34.2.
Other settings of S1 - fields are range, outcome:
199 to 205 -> 36.32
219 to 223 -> 31.8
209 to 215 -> 35.9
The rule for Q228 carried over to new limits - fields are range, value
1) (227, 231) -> 30.17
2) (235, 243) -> 29.6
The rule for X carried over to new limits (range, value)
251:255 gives 31.8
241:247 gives 31.6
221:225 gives 33.2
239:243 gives 30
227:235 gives 30.4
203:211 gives 37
